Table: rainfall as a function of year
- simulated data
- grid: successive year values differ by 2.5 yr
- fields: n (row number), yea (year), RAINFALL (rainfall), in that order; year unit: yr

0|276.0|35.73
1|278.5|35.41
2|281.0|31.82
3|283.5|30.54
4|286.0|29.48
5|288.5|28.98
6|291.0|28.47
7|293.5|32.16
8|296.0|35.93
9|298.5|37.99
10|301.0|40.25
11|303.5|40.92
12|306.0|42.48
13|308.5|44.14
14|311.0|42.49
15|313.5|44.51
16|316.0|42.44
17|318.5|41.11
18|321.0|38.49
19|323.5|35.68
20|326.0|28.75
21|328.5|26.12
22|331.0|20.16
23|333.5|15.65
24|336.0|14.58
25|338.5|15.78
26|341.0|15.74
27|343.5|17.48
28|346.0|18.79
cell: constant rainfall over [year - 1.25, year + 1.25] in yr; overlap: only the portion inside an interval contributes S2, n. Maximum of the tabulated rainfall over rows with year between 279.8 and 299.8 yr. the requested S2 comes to 37.99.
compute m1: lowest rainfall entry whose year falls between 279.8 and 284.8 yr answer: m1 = 30.54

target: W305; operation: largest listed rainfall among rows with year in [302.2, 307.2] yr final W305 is 42.48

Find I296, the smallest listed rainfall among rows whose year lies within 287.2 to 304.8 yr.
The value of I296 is 28.47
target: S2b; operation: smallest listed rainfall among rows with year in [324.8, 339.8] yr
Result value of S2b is 14.58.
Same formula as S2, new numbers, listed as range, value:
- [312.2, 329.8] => 44.51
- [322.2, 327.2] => 35.68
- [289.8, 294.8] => 32.16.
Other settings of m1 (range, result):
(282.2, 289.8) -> 28.98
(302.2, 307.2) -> 40.92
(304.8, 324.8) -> 35.68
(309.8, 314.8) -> 42.49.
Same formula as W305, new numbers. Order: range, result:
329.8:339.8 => 20.16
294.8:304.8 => 40.92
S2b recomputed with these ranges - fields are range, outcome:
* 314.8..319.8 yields 41.11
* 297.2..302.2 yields 37.99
